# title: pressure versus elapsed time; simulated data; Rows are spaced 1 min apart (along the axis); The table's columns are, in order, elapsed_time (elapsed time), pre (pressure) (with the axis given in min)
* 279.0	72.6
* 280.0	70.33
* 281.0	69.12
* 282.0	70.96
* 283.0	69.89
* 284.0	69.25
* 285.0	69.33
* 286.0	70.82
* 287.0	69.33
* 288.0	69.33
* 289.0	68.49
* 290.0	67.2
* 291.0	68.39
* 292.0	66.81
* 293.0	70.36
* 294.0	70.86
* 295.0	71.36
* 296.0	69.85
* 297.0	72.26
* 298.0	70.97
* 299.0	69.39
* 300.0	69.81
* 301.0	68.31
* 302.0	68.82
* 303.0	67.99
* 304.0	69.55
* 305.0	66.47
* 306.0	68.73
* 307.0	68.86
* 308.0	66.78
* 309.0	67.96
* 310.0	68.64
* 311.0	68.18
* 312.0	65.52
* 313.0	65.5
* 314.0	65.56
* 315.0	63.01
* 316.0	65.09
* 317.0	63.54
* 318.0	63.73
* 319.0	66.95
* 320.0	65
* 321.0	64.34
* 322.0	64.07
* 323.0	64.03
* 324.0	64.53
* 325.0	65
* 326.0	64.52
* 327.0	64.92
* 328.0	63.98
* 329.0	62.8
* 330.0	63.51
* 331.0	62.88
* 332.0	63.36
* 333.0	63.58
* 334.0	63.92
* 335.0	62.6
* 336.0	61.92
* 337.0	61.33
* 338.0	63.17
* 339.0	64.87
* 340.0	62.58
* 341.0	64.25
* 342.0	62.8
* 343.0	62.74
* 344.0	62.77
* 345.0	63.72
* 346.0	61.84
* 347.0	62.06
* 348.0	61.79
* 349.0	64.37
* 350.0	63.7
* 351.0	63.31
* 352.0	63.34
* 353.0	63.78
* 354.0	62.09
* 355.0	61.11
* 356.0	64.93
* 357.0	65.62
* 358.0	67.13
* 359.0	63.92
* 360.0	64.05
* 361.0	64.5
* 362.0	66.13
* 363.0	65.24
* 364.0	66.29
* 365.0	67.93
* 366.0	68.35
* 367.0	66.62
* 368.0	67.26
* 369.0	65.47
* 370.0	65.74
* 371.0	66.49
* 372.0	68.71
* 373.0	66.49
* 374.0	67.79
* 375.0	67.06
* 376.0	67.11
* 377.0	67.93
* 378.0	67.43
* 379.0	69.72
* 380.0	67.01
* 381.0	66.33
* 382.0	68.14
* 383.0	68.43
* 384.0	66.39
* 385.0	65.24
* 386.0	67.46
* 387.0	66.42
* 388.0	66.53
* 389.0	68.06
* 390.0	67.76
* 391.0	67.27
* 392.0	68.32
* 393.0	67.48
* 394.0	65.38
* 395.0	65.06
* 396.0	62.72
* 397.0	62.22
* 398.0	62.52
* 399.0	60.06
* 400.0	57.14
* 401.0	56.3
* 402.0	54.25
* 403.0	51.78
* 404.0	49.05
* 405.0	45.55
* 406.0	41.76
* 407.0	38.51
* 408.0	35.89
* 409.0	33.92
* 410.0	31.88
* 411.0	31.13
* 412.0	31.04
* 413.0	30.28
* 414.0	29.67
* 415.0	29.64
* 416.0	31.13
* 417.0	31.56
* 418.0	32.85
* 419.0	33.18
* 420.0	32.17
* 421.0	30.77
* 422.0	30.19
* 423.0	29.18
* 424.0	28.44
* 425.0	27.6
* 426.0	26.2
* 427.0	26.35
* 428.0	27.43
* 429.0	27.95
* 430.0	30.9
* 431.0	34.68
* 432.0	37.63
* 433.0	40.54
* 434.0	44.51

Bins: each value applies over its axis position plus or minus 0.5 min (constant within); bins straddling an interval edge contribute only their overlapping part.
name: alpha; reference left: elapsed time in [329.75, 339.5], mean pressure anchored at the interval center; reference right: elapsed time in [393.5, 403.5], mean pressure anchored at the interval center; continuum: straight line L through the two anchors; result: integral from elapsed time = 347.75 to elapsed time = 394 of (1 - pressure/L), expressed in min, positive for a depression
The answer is -3.8 min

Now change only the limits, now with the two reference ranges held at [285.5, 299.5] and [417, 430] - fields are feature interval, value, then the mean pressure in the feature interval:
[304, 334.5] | -1.9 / 65.2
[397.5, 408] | -4.4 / 50.9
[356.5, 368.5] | -4.5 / 66.1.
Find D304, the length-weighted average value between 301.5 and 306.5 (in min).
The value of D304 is 68.3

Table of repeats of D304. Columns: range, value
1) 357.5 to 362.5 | 65.1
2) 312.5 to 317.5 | 64.5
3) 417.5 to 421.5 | 32.2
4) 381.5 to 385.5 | 67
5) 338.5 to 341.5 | 63.9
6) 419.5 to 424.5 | 30.1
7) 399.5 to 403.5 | 54.9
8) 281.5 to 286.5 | 70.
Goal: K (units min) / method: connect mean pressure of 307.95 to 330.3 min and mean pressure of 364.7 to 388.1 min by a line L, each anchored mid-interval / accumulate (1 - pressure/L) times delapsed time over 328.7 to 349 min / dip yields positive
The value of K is 0.9 min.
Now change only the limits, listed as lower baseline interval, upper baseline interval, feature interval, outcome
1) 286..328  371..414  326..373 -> -1.2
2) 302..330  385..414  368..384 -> -2.9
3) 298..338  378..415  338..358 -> -0.5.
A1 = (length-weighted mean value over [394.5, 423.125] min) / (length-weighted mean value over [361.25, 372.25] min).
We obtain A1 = 0.6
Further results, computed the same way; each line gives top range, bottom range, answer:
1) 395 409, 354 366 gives 0.80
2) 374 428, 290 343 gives 0.76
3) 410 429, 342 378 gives 0.46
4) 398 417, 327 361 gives 0.65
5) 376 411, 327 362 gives 0.93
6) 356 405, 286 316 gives 0.95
